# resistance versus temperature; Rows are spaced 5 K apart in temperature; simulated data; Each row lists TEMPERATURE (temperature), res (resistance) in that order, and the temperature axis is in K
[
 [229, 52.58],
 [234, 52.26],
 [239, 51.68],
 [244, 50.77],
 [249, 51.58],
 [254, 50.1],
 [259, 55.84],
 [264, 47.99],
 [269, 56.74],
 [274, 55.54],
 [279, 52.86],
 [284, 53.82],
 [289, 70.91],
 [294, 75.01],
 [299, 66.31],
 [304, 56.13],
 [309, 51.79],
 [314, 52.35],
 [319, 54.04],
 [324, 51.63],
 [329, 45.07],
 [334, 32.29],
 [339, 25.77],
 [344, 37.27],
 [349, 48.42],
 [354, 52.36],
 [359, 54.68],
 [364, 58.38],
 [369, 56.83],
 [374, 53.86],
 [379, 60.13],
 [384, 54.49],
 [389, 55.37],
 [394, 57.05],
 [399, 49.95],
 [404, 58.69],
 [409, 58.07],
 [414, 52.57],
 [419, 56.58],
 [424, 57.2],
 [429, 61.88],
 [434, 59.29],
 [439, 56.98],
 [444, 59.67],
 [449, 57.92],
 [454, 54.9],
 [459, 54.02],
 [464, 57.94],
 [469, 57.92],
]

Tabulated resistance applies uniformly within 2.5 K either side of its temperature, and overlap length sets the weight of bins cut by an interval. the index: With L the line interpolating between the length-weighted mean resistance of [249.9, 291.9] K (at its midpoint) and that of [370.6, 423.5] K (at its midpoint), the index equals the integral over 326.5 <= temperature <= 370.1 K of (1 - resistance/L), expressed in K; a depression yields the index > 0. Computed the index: 8.1 K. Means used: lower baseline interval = 55.5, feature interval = 45.3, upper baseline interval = 55.8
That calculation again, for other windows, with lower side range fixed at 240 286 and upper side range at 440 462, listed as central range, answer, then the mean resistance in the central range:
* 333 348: 5.8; 33.4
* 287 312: -4.7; 63.7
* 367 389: -0.4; 56.2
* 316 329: 0.6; 51.3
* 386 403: 0.3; 54.5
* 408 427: 0.0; 56.1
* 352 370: -0.2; 55.5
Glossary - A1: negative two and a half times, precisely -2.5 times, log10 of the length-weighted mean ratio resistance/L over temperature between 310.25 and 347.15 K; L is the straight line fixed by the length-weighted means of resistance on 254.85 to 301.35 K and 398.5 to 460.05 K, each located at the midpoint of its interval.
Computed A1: 0.33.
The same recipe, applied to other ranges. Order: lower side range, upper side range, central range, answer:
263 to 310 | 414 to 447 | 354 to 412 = 0.05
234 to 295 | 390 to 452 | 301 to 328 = 0.06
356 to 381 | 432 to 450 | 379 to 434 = 0.02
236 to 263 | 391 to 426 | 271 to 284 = -0.04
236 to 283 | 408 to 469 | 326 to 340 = 0.45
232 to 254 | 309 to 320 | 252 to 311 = -0.11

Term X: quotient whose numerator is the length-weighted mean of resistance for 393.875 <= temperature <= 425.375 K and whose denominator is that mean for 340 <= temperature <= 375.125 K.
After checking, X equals 1.1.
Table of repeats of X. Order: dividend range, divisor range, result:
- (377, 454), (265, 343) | 1.08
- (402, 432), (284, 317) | 0.94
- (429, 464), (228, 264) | 1.11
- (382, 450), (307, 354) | 1.27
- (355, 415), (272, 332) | 0.98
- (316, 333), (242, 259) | 0.95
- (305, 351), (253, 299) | 0.76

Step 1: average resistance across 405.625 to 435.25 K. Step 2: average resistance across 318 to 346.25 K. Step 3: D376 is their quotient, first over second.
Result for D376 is 1.43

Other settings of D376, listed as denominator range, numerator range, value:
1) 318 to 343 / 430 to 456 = 1.42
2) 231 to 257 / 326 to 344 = 0.69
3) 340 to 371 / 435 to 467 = 1.14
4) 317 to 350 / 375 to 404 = 1.34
